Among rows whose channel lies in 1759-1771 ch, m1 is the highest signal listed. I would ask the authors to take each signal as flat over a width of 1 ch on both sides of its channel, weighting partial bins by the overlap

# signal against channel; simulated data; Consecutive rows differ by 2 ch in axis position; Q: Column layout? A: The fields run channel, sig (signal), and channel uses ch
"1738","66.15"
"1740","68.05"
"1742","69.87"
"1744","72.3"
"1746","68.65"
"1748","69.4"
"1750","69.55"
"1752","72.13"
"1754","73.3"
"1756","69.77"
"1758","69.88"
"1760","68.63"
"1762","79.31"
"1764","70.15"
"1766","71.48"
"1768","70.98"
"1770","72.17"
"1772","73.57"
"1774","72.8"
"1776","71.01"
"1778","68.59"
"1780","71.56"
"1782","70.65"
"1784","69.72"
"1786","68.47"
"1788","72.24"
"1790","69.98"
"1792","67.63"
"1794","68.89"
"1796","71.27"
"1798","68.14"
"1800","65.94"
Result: 79.31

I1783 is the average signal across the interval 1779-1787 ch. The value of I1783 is 70.1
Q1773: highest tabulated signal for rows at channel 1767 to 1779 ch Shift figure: 73.57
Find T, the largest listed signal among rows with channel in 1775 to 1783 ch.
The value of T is 71.56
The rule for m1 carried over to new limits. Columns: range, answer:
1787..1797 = 72.24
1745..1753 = 72.13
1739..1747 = 72.3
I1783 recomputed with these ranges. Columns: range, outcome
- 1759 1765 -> 72.7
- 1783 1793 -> 69.6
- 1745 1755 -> 70.6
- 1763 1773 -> 71.7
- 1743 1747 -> 70.5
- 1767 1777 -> 72.1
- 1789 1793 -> 68.8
